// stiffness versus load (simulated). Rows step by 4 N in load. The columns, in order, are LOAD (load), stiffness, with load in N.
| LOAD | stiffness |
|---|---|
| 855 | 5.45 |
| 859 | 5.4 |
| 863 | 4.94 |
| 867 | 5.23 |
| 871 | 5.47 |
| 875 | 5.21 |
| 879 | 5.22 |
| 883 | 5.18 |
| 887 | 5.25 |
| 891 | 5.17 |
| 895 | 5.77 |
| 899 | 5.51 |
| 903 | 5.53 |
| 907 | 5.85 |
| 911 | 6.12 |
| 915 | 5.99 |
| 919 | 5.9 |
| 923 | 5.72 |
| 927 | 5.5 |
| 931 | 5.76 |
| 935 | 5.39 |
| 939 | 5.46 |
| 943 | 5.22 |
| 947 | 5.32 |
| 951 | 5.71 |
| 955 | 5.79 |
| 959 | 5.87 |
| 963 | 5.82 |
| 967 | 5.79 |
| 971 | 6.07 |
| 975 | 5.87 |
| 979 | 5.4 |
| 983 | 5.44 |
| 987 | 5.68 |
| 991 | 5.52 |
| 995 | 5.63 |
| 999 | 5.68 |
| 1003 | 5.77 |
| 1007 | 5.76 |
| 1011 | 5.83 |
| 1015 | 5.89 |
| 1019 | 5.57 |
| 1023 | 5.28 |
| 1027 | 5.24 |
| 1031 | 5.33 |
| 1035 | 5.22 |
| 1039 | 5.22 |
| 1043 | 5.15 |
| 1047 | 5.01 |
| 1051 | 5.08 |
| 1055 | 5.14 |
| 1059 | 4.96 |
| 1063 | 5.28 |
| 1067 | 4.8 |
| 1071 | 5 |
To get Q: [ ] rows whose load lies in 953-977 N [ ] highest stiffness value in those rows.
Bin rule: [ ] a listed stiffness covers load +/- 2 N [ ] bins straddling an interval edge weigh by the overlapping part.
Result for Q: 6.07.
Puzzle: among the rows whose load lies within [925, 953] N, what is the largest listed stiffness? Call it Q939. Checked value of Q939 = 5.76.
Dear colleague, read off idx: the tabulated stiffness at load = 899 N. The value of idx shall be 5.51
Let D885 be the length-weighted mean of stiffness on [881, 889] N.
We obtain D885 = 5.21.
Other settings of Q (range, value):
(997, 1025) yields 5.89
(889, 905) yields 5.77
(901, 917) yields 6.12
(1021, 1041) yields 5.33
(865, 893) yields 5.47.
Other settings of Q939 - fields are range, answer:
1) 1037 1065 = 5.28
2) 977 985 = 5.44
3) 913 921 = 5.99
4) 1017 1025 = 5.57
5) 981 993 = 5.68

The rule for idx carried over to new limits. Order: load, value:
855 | 5.45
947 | 5.32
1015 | 5.89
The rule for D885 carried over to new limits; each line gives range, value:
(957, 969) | 5.83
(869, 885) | 5.27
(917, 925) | 5.81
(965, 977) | 5.91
